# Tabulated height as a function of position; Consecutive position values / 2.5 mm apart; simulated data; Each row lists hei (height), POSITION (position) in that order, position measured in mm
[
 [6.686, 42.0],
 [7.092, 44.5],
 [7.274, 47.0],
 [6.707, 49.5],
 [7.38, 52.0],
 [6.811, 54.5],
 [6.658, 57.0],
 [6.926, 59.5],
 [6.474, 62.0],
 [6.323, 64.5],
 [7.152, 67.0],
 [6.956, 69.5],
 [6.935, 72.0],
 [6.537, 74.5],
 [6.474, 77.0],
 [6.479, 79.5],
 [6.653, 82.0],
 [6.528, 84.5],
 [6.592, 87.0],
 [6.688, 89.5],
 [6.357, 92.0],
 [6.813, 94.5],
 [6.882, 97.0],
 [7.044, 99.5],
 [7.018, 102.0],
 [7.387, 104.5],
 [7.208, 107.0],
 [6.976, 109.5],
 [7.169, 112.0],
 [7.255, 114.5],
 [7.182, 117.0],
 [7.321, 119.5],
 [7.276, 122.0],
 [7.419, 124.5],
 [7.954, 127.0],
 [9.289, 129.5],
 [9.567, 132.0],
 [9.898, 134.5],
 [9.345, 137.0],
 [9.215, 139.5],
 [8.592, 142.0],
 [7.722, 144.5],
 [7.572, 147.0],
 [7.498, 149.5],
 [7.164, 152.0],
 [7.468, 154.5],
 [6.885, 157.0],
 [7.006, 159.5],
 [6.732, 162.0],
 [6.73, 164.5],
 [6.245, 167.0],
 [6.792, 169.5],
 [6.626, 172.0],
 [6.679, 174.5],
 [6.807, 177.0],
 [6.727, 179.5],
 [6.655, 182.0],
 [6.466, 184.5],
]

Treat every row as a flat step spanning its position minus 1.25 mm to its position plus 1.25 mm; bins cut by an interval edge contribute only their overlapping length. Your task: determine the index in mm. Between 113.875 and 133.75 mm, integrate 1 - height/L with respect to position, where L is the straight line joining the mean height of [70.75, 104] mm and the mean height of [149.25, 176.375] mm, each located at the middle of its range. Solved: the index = -3.49 mm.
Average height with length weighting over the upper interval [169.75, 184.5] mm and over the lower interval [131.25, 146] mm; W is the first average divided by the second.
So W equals 0.74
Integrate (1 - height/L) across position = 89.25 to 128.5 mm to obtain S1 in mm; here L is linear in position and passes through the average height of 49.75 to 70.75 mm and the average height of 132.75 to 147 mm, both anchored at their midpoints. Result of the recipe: 4.48 mm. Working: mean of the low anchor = 6.83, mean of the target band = 7.15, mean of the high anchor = 8.85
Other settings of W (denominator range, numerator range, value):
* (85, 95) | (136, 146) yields 1.32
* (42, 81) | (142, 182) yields 1.03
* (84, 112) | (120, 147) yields 1.24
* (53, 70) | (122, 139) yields 1.30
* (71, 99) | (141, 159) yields 1.13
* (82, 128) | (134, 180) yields 1.05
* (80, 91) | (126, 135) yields 1.39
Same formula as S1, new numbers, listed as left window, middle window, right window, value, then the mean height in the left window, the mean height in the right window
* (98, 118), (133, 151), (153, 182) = -4.1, 7.15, 6.79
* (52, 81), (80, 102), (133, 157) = 1.5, 6.73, 8.22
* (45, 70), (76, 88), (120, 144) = 1.5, 6.87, 8.65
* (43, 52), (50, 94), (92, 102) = 1.6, 7.06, 6.86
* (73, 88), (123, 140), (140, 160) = -3.8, 6.55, 7.57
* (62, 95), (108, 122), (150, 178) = -1.0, 6.64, 6.85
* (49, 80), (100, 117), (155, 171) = -1.0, 6.76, 6.76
